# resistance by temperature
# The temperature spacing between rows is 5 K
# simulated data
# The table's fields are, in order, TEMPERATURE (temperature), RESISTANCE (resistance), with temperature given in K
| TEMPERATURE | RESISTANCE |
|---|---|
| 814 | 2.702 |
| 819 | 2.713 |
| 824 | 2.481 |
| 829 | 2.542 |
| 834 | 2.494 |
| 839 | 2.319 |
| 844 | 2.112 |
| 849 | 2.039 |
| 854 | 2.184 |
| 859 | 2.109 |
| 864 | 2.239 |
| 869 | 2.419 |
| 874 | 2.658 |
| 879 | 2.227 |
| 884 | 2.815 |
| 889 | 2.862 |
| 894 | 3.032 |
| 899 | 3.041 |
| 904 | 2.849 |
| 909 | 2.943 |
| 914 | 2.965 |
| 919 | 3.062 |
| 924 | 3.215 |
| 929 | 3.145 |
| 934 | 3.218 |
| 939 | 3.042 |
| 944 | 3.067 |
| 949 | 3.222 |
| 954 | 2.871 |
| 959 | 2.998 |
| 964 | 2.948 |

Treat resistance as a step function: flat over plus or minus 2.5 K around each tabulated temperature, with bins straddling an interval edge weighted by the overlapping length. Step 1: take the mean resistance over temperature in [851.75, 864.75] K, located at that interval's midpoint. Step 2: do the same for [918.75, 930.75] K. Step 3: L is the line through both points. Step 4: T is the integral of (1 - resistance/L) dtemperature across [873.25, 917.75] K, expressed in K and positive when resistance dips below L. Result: -1.90 K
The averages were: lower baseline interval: 2.17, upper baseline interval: 3.16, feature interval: 2.83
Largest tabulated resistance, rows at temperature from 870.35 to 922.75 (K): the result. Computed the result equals 3.062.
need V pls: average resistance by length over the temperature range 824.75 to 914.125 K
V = 2.53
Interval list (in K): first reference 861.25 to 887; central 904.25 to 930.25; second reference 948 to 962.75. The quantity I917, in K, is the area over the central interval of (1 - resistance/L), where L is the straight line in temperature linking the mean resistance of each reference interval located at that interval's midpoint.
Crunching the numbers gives -2.7 K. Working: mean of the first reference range 2.48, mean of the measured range 3.04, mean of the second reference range 3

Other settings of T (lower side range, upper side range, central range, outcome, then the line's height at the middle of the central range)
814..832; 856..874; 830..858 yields 2.4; 2.45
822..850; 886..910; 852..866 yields 2.1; 2.57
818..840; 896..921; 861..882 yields 2.8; 2.76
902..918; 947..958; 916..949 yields -1.6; 2.99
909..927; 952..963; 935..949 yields -0.5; 2.99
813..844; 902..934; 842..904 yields 6.4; 2.77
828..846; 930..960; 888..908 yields -1.4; 2.76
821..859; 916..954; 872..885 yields 0.5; 2.63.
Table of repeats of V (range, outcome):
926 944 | 3.13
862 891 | 2.54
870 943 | 2.93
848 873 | 2.24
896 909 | 2.95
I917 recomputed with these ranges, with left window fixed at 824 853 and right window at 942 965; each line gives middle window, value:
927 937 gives -0.99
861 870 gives 0.65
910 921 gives -0.84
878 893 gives -0.64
